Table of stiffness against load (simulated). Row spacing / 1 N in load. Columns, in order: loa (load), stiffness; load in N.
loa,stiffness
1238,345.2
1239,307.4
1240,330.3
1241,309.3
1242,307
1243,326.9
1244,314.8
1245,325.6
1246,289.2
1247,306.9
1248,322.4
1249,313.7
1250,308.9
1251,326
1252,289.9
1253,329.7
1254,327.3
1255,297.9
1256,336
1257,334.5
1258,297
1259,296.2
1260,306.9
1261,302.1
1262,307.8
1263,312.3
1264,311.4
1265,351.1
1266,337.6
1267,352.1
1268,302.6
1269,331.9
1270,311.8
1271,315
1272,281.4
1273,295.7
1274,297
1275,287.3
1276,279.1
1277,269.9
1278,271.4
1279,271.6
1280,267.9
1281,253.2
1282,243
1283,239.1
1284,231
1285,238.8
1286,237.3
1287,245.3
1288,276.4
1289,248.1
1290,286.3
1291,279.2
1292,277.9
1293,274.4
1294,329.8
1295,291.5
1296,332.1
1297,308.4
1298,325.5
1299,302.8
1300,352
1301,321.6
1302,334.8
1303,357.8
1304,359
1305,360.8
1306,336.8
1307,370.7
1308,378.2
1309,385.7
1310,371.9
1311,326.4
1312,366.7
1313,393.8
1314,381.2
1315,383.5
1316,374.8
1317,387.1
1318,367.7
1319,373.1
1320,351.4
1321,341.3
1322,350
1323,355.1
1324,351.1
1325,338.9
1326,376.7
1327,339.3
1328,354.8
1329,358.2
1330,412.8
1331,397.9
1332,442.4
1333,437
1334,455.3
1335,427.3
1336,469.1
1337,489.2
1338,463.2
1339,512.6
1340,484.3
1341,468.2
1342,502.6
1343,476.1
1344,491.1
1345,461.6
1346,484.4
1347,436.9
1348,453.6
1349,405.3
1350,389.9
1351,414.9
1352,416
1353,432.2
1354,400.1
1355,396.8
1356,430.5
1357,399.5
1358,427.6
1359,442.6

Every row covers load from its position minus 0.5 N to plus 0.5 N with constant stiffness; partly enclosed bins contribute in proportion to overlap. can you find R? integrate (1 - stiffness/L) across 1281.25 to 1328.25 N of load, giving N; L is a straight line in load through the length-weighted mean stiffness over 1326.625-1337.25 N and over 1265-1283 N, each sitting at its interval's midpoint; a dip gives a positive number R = 4.2 N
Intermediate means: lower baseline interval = 292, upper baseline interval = 416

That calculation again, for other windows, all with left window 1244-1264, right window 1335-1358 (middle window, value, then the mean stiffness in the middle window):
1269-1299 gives 6.4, 279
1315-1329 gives 1.8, 359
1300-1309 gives 0.7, 354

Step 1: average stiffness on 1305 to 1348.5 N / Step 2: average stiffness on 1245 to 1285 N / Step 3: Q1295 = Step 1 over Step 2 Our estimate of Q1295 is 1.35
